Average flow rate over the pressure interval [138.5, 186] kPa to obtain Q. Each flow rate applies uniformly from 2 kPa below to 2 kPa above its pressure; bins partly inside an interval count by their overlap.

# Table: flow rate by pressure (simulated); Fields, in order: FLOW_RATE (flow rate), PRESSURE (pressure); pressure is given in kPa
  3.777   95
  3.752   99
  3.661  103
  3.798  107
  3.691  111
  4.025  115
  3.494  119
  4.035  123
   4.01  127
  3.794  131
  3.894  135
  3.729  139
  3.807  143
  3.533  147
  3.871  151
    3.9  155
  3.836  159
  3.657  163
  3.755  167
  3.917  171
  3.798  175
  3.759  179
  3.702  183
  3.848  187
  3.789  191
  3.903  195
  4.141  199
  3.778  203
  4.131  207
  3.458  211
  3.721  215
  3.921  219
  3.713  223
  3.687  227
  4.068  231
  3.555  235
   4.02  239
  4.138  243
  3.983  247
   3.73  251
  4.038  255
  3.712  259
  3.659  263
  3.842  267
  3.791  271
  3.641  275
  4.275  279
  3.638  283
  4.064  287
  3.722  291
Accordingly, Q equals 3.77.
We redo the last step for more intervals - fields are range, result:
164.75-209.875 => 3.86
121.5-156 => 3.84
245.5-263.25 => 3.84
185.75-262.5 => 3.86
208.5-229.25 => 3.71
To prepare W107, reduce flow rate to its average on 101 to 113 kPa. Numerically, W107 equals 3.72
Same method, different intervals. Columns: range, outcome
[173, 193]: 3.78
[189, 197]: 3.85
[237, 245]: 4.08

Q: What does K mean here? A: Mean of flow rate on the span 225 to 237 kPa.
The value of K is 3.77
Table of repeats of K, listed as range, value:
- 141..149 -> 3.67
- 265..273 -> 3.82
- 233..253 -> 3.89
